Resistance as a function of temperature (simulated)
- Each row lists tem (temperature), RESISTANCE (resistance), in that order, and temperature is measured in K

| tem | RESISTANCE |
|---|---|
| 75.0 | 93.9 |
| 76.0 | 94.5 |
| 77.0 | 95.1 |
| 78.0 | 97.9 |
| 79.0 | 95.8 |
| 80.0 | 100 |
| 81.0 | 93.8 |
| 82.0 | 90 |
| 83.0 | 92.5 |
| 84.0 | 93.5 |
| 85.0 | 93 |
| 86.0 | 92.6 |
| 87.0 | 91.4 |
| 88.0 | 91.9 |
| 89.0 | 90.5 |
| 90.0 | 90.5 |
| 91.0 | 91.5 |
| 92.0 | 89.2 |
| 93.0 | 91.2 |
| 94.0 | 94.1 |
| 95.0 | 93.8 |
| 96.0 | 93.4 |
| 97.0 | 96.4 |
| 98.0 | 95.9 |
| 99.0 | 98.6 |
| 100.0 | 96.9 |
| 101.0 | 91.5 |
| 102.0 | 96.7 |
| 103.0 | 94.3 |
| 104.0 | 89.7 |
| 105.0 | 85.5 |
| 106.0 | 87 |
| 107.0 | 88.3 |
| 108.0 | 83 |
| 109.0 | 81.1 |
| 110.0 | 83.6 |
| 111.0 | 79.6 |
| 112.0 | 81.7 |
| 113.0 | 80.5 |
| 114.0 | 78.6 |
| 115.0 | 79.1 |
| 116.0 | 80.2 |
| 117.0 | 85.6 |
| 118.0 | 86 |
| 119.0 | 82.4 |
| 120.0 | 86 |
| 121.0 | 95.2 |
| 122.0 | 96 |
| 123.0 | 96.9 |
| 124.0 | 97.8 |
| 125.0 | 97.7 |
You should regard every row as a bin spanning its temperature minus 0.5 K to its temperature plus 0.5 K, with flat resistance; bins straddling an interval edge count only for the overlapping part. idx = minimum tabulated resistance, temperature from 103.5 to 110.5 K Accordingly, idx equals 81.1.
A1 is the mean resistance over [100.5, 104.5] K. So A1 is 93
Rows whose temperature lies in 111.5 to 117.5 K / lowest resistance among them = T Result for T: 78.6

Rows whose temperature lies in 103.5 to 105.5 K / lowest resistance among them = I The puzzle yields 85.5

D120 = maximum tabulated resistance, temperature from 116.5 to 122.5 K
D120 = 96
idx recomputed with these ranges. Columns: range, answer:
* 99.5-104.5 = 89.7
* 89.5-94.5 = 89.2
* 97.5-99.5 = 95.9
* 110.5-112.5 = 79.6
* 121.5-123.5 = 96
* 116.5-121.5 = 82.4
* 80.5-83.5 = 90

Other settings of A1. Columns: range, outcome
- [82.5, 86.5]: 92.9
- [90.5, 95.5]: 92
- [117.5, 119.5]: 84.2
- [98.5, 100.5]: 97.8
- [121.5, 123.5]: 96.5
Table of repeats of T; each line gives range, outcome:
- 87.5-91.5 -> 90.5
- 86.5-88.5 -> 91.4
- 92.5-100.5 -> 91.2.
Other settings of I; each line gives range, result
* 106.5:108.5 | 83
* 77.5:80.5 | 95.8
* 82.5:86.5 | 92.5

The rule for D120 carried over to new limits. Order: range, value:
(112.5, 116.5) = 80.5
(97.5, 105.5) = 98.6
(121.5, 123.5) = 96.9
